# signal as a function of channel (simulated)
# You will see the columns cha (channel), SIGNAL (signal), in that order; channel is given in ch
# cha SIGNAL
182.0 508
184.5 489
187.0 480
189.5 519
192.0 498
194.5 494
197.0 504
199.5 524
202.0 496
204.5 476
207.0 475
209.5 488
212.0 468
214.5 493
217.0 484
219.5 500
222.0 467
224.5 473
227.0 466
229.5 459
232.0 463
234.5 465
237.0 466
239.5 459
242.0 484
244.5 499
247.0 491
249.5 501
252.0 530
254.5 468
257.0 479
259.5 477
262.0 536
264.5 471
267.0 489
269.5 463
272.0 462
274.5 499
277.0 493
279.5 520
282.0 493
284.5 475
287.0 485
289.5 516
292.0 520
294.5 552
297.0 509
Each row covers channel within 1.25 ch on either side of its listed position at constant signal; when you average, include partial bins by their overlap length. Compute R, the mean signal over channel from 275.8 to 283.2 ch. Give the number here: 502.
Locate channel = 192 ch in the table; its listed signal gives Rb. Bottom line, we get 498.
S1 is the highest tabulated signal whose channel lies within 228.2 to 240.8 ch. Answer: 466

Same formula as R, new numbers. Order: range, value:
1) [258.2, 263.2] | 506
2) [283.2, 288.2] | 480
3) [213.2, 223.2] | 486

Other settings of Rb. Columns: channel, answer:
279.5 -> 520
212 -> 468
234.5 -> 465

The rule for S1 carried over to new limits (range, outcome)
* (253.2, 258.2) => 479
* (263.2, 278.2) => 499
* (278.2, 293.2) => 520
